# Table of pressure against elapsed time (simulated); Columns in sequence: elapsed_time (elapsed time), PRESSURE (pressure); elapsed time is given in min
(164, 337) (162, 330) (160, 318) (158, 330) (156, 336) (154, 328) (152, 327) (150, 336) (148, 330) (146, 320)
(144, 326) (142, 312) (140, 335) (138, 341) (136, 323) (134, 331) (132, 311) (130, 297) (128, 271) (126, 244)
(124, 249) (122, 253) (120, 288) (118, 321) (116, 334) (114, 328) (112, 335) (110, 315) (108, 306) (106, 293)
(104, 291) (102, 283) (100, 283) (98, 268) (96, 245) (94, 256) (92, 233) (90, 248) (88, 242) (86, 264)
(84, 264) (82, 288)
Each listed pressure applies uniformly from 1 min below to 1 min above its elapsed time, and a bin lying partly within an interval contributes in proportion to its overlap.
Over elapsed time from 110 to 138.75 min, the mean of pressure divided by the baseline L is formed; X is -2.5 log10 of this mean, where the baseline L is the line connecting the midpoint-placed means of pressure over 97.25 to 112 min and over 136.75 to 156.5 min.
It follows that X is 0.03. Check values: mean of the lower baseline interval 295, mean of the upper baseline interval 329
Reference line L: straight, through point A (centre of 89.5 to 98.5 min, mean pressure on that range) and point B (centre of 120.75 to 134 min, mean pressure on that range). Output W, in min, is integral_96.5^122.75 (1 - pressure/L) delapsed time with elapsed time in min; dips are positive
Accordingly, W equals -3.8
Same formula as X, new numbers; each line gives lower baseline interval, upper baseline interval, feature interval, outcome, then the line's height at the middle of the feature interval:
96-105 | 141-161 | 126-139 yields 0.005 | 308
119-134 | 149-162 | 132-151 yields -0.081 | 304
